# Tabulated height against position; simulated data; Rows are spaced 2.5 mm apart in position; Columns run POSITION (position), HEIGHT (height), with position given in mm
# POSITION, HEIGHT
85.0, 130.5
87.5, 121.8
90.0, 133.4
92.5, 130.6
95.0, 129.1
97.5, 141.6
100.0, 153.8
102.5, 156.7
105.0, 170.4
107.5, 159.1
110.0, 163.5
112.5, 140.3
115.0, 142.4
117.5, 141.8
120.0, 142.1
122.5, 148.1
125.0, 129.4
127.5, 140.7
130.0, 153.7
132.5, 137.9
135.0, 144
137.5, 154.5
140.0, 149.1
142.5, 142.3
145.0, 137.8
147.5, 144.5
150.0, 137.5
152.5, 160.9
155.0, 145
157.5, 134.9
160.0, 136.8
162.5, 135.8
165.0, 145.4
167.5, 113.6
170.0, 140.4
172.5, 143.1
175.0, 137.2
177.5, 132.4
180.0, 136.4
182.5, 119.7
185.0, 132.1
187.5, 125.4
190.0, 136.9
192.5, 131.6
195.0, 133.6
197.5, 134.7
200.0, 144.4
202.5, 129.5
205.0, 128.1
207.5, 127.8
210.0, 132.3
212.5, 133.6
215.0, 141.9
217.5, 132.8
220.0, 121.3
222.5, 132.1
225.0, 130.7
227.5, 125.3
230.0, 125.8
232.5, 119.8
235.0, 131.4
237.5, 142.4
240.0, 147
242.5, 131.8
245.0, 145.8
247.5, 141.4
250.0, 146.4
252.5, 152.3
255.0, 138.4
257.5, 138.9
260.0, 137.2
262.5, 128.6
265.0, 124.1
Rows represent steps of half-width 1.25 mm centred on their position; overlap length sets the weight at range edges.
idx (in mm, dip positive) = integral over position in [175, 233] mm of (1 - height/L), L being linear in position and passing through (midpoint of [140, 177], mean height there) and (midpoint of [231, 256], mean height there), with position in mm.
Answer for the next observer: 3.6 mm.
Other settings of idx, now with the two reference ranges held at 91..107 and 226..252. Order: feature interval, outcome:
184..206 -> 1.05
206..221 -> 0.70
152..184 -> 1.22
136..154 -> -0.36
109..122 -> 0.02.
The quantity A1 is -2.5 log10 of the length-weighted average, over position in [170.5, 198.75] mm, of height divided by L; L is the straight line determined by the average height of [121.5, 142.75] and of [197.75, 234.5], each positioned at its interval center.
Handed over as 0.02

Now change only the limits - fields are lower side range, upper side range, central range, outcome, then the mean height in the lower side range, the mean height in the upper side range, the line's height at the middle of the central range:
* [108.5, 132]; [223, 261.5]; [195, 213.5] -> 0.05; 145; 137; 139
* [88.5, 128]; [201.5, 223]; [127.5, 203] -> -0.01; 145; 131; 137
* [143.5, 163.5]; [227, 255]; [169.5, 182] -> 0.03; 142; 138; 141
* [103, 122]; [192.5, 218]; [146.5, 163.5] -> 0.01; 151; 134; 143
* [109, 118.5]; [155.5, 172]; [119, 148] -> -0.01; 147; 135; 142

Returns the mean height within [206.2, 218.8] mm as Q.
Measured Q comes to 134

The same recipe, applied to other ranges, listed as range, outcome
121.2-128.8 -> 140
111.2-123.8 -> 143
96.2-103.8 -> 151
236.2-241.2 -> 145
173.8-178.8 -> 135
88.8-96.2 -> 131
